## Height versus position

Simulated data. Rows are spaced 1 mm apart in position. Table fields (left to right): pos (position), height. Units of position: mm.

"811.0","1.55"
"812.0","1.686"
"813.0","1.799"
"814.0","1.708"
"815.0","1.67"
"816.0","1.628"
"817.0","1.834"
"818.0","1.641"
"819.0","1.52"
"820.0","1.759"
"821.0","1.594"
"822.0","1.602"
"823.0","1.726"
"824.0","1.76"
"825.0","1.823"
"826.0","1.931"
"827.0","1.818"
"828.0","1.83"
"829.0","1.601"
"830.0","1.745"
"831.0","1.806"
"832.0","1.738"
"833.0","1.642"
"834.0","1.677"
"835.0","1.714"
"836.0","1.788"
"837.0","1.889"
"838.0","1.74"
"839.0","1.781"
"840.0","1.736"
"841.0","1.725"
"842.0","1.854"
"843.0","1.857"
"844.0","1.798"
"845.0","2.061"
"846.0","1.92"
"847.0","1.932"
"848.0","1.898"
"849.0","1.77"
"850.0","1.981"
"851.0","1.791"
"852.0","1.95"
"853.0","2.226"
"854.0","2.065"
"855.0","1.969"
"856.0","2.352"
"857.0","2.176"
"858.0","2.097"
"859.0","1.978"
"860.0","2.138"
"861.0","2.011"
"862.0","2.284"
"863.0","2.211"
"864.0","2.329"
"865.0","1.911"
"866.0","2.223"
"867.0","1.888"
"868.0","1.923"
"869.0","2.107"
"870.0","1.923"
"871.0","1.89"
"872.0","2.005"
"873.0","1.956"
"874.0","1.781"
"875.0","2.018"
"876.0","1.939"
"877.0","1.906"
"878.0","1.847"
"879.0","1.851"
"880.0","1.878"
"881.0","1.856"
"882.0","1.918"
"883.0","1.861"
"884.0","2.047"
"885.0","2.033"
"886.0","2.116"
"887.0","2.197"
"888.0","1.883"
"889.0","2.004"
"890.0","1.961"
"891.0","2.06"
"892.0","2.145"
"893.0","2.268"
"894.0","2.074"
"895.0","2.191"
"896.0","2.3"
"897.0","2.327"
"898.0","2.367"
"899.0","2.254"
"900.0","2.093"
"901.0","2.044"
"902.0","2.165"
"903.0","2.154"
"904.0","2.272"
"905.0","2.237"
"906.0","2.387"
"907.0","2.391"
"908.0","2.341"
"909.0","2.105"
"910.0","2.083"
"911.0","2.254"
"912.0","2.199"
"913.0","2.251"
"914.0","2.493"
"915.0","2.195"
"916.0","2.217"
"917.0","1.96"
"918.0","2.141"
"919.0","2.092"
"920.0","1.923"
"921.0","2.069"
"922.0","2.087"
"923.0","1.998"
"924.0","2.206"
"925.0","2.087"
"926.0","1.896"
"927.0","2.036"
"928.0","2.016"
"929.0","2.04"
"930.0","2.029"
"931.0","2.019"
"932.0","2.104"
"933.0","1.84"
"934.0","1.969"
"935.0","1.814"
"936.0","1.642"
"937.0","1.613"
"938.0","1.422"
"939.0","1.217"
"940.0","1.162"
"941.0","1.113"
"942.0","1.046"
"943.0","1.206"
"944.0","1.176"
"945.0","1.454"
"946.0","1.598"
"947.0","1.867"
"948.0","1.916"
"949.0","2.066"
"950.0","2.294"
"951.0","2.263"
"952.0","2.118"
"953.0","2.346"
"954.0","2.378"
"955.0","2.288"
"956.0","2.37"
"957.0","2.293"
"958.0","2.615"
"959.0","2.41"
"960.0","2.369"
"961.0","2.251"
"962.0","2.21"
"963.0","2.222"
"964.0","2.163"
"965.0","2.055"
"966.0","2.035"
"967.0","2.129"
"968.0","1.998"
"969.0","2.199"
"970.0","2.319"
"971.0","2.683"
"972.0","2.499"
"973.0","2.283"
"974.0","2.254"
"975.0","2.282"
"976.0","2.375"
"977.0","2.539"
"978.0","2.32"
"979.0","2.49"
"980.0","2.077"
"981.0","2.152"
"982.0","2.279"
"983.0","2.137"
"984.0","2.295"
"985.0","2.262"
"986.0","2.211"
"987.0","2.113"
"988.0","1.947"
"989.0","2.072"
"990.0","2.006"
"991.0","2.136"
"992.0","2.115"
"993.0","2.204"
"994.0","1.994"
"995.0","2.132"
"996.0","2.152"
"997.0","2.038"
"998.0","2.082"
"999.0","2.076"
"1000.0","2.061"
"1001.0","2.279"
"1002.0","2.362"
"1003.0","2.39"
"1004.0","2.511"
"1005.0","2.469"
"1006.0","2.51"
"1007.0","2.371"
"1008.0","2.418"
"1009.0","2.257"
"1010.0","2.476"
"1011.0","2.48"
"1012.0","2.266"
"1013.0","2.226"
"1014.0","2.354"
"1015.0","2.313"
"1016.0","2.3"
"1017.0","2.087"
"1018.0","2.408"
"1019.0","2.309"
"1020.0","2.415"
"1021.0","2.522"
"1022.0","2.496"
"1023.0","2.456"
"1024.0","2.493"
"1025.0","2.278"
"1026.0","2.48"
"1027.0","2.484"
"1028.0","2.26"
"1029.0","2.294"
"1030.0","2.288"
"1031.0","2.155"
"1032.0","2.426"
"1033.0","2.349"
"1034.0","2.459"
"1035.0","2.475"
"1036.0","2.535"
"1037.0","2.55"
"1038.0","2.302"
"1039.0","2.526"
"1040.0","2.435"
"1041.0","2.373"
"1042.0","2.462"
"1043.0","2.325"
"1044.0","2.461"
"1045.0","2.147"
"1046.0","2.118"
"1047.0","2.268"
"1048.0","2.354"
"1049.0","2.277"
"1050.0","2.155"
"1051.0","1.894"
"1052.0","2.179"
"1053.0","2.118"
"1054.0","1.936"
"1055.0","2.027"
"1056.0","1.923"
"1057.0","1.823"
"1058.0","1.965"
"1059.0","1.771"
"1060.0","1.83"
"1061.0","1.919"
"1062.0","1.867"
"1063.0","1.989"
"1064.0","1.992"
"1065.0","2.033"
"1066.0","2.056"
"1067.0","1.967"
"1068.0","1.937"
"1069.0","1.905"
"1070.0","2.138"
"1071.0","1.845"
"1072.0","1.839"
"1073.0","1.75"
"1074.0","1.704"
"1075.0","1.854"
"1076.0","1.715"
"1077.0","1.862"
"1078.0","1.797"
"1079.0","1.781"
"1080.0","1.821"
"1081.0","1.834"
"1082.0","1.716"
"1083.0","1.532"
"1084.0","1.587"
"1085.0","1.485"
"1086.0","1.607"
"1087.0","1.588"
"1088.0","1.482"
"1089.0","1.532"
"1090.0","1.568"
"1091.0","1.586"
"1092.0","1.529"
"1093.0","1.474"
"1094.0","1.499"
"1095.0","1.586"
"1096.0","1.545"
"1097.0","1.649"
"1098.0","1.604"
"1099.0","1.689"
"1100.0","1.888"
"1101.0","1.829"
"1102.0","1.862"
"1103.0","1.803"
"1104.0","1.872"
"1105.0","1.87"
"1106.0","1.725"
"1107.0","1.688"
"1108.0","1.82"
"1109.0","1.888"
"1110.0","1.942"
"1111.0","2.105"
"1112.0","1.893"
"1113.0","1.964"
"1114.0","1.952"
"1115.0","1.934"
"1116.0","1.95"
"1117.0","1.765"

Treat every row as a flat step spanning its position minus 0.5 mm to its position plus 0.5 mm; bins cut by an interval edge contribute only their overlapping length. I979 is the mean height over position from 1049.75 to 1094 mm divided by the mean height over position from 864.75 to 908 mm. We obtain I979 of 0.88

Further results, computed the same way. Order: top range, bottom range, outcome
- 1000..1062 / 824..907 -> 1.15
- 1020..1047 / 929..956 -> 1.34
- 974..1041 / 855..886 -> 1.14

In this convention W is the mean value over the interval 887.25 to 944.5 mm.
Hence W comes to 1.99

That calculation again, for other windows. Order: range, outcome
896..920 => 2.21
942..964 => 2.06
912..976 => 2.02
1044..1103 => 1.84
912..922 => 2.15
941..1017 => 2.18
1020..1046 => 2.4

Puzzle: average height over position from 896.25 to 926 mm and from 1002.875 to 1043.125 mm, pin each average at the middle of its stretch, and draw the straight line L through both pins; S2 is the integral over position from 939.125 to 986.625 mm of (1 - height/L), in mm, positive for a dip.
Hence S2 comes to 3.8 mm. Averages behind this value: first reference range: 2.18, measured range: 2.1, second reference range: 2.39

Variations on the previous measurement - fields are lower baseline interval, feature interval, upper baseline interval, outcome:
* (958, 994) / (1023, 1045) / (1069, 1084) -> -4.6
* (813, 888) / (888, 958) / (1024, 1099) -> -3.4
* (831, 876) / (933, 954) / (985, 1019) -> 4.3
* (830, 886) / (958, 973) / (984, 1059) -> -0.8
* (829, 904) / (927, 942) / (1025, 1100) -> 2.1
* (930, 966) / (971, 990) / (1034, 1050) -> -1.7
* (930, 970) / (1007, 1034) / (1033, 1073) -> -3.8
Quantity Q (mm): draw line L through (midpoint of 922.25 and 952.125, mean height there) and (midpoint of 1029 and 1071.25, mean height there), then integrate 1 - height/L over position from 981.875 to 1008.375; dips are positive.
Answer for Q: -3.2 mm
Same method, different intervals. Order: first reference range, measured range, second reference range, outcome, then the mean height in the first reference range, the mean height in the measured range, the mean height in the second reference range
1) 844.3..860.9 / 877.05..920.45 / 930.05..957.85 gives -4.8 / 2.02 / 2.12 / 1.81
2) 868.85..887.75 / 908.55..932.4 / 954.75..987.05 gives -0.1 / 1.95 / 2.1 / 2.28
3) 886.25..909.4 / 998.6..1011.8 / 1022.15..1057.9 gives -0.6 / 2.18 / 2.36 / 2.29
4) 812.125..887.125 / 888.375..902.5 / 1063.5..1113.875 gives -2.2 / 1.89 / 2.16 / 1.77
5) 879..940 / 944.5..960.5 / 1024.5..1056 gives -0.2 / 2.05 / 2.17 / 2.3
